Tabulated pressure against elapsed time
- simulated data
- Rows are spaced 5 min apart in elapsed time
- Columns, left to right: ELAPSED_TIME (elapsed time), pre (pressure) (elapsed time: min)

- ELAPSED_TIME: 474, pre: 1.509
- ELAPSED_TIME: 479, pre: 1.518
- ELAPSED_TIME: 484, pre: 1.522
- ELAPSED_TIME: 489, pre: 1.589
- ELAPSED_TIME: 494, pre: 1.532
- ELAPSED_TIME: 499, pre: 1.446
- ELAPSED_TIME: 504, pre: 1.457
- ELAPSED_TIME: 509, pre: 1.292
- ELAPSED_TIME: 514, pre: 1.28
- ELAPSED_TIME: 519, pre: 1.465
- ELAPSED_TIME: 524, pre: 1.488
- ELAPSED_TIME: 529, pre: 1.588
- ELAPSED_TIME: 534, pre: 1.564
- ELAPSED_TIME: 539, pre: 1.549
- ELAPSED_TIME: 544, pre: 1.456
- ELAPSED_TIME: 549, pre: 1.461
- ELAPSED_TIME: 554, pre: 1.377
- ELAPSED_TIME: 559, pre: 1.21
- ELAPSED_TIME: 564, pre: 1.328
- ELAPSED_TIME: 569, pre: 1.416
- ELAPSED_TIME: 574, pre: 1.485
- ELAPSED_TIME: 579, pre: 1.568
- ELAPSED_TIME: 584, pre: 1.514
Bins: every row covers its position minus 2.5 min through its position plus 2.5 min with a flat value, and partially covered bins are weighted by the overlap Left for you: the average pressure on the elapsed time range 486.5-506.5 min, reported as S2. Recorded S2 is 1.51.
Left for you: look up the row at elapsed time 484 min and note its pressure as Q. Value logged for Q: 1.522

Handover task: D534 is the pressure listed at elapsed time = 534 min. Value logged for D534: 1.564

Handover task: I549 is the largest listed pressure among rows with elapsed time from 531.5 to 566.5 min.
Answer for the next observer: 1.564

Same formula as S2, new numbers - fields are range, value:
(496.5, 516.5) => 1.37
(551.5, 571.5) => 1.33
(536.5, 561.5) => 1.41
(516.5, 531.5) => 1.51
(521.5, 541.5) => 1.55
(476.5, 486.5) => 1.52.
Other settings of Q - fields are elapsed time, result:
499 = 1.446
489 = 1.589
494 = 1.532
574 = 1.485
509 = 1.292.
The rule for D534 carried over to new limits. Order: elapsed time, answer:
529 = 1.588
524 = 1.488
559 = 1.21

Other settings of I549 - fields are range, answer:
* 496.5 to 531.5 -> 1.588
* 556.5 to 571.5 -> 1.416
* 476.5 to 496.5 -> 1.589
